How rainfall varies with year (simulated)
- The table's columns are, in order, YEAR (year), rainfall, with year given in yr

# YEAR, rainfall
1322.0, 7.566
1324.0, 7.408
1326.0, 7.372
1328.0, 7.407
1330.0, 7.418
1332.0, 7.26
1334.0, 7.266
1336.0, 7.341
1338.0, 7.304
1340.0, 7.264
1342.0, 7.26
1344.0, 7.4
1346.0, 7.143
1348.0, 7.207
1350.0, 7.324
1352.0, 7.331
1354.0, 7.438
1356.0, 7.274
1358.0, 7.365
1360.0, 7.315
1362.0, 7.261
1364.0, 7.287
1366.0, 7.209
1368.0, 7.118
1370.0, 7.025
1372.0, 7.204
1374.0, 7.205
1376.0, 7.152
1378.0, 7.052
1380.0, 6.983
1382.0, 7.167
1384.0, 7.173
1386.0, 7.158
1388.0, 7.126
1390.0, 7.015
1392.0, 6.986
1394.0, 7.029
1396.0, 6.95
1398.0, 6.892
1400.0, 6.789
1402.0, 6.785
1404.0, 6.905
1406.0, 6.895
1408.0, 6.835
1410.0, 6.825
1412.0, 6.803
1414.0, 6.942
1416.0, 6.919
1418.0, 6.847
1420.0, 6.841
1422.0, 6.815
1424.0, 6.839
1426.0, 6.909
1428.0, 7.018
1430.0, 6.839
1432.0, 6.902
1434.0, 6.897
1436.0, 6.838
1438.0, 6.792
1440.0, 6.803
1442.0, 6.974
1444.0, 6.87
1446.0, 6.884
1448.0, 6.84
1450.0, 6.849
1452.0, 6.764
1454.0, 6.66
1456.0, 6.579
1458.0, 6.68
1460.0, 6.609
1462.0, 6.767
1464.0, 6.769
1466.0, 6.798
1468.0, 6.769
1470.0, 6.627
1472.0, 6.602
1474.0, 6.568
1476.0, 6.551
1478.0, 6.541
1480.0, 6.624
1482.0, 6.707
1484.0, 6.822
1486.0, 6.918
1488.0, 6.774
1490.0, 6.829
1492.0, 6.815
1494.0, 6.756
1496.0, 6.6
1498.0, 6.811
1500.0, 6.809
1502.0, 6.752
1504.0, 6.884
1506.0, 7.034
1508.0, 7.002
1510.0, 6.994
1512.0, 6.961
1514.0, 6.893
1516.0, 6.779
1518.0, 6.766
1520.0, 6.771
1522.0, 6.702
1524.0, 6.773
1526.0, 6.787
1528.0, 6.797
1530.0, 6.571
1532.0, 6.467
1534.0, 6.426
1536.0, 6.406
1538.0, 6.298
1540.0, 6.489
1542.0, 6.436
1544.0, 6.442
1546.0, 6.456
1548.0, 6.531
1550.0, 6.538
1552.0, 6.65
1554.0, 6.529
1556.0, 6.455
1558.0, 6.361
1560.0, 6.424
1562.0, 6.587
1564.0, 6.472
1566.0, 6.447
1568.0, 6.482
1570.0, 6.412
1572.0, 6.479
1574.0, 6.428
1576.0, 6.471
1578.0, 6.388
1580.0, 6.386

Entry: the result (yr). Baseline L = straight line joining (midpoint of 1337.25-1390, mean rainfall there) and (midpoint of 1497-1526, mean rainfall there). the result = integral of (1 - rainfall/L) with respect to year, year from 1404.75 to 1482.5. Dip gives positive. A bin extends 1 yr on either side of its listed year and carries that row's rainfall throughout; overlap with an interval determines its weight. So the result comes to 2.58 yr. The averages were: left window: 7.22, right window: 6.85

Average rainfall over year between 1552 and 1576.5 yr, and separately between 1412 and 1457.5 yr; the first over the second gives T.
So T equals 0.95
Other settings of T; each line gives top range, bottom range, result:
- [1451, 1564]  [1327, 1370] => 0.92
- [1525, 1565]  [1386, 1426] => 0.94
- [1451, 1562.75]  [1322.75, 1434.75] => 0.94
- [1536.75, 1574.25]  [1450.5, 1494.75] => 0.96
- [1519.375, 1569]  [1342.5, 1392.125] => 0.91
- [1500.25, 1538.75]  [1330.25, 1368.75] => 0.93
